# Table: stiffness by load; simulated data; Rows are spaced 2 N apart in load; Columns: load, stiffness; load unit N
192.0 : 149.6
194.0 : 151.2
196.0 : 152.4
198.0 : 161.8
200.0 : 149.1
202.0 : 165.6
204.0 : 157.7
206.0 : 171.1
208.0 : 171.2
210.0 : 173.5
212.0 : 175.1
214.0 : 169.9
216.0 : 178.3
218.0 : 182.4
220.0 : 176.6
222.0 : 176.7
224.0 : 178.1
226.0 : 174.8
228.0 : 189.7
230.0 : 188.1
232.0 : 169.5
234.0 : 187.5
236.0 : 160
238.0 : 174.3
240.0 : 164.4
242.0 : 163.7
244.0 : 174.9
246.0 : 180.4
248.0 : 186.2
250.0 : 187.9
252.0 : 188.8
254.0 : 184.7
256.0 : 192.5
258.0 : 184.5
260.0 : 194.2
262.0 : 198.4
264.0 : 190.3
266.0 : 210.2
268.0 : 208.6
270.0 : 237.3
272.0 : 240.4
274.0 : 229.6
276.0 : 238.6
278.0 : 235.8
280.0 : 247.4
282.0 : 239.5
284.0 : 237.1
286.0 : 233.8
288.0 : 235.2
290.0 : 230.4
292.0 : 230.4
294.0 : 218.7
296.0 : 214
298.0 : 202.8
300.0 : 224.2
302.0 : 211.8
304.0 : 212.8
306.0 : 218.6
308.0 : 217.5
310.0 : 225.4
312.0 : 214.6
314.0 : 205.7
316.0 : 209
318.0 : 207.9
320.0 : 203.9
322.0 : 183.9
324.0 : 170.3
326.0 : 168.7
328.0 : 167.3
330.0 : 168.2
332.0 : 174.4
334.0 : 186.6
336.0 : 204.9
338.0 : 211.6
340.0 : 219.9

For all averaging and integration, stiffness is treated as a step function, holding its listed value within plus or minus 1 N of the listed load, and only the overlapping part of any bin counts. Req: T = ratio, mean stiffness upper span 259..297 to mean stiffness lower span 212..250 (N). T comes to 1.27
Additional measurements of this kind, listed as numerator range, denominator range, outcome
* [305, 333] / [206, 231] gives 1.10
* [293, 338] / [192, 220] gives 1.21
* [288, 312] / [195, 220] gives 1.31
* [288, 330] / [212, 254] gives 1.16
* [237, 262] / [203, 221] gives 1.05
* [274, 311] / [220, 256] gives 1.27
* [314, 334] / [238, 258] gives 1.03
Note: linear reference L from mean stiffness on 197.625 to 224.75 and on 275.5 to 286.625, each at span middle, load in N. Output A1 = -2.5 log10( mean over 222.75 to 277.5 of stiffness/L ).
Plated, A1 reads 0.09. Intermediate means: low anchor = 171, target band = 192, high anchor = 239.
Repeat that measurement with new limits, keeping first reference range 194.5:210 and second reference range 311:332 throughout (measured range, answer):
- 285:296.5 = -0.242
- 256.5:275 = -0.188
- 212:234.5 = -0.077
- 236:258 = -0.043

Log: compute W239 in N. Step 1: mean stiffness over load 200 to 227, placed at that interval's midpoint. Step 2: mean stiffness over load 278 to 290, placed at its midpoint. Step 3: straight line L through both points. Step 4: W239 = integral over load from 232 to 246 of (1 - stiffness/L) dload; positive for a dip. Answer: 1.75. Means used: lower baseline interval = 172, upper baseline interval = 238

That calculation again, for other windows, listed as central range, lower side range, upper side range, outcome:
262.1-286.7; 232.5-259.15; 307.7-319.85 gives -4.4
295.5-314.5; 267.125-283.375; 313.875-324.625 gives -0.5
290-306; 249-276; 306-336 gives -1.5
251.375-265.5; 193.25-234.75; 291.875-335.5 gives -0.5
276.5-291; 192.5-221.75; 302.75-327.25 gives -3.4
